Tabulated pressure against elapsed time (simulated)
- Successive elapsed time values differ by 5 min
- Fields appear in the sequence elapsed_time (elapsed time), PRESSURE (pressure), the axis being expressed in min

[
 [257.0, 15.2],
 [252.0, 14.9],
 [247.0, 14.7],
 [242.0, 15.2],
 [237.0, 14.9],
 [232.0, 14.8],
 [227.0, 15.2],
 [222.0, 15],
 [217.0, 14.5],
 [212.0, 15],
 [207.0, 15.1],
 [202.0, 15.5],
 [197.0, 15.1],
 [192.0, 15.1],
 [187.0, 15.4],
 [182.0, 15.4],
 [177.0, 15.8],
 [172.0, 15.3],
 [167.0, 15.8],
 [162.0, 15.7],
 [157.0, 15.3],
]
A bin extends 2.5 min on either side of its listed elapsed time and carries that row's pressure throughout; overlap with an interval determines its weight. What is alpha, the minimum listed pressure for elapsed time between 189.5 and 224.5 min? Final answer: 14.5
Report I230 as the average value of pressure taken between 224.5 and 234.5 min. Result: 15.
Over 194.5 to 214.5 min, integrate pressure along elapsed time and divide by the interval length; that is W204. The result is 15.2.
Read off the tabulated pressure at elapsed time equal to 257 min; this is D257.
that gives 15.2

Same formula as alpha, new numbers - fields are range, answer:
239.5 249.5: 14.7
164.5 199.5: 15.1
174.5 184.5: 15.4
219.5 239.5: 14.8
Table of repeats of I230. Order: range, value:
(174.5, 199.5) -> 15.4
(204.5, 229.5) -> 15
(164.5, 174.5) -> 15.6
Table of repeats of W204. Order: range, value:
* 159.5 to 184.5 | 15.6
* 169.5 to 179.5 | 15.6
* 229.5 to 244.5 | 15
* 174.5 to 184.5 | 15.6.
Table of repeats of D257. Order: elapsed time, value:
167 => 15.8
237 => 14.9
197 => 15.1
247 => 14.7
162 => 15.7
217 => 14.5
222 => 15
